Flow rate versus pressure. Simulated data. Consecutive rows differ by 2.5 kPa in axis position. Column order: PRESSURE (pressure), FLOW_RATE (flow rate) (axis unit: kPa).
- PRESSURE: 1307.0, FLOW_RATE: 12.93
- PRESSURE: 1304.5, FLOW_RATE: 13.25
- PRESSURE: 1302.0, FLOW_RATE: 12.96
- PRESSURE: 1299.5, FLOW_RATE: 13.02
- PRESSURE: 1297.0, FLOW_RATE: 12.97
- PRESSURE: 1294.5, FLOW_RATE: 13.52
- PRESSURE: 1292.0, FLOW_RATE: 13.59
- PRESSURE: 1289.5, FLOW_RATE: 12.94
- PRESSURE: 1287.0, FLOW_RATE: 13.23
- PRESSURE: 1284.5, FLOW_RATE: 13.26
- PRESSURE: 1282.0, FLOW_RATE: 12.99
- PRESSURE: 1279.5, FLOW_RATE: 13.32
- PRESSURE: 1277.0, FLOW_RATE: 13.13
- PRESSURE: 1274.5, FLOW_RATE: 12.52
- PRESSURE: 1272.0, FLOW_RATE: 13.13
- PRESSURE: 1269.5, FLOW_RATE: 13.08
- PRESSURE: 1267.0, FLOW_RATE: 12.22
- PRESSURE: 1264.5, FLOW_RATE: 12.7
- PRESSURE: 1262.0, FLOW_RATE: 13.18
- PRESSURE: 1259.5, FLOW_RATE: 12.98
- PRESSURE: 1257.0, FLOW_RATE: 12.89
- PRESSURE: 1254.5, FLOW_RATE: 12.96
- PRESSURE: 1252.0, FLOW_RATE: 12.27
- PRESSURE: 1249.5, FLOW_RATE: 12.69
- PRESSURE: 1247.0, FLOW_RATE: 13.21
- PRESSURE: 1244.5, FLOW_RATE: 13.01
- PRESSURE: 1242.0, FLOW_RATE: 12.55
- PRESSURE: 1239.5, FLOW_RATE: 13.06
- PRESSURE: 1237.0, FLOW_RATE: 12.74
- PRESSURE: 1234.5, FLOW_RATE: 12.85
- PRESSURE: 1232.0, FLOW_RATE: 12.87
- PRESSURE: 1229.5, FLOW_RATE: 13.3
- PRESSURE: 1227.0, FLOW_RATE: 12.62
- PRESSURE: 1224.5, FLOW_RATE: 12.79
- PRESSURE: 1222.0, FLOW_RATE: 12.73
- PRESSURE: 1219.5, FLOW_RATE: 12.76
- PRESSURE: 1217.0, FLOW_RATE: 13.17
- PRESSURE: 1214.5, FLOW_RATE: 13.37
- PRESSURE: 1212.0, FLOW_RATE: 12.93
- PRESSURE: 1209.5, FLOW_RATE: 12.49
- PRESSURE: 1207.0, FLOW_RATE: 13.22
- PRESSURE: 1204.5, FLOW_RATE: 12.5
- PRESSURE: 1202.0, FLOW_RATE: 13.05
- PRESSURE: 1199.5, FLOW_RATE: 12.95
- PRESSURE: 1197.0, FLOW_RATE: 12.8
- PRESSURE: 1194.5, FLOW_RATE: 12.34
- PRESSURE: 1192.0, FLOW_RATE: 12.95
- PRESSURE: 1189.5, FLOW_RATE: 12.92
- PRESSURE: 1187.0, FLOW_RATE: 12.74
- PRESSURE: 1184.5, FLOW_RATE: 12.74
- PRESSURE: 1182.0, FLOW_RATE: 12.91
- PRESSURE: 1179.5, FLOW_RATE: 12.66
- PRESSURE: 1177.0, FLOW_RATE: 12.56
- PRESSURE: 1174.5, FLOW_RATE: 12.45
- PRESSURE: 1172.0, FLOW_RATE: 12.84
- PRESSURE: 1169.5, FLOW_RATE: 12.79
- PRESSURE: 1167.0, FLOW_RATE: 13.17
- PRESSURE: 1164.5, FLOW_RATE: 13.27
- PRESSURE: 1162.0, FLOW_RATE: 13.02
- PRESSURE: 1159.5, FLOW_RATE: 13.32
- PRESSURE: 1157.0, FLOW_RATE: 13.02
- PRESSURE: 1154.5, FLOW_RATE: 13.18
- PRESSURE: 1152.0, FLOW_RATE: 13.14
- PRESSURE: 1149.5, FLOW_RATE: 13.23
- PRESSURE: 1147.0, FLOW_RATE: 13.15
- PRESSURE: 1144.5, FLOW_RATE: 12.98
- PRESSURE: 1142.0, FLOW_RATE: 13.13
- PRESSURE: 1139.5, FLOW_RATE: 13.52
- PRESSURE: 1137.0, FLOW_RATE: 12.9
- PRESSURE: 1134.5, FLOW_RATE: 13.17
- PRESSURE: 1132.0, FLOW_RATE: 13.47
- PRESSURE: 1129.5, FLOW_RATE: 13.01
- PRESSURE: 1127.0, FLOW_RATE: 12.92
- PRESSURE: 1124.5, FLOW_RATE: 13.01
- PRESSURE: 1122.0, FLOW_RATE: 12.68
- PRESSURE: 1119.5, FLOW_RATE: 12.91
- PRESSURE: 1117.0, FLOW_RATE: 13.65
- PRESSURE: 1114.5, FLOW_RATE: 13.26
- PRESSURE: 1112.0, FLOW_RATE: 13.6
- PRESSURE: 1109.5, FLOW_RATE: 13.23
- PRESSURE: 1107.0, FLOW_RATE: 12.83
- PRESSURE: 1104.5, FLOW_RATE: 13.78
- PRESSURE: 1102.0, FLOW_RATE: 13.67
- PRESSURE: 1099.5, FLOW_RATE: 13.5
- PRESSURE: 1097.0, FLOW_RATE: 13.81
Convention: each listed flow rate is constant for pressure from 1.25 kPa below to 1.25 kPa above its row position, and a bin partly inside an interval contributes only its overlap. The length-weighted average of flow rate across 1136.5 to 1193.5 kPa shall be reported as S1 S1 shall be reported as 13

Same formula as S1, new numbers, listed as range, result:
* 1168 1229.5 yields 12.8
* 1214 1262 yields 12.9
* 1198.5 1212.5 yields 12.9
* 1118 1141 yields 13.1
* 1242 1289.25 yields 12.9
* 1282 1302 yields 13.2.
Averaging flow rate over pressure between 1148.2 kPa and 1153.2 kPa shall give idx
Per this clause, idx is 13.2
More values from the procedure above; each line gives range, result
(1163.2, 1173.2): 13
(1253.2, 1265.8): 12.9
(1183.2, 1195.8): 12.7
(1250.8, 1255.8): 12.6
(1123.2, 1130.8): 13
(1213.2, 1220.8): 13.1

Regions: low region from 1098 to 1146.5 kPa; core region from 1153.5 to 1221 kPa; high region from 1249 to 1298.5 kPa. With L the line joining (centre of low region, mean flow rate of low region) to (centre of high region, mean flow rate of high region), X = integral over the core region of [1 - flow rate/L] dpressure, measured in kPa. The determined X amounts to 1.2 kPa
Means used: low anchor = 13.2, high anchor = 13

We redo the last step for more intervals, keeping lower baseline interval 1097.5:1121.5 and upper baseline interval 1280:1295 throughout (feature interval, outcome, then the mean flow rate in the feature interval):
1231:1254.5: 0.82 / 12.8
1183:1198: 0.64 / 12.8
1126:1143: 0.24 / 13.2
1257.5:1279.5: 0.61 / 12.9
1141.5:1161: 0.29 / 13.1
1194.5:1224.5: 0.95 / 12.9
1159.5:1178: 0.59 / 12.9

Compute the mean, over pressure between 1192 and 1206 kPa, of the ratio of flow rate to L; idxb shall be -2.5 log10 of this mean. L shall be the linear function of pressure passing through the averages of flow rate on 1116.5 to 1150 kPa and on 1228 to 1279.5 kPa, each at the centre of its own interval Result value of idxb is 0.019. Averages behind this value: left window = 13.1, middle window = 12.8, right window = 12.9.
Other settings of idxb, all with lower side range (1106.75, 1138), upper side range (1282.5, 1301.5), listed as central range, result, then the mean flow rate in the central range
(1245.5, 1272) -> 0.03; 12.8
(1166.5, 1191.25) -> 0.03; 12.8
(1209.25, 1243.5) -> 0.02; 12.9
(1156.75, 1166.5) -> 0.00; 13.2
